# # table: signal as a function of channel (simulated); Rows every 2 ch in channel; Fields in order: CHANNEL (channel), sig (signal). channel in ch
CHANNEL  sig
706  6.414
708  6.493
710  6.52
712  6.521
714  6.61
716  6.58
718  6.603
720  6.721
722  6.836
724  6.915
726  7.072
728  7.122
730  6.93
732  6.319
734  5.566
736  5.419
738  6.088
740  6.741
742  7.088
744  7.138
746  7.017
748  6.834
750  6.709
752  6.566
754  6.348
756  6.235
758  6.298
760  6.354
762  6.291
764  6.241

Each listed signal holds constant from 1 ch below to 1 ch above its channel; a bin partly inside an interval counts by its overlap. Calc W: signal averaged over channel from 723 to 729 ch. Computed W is 7.04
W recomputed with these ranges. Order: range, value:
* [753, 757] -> 6.29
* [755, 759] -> 6.27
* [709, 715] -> 6.55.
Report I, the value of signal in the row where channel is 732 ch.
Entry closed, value 6.319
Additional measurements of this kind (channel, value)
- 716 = 6.58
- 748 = 6.834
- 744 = 7.138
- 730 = 6.93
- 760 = 6.354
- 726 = 7.072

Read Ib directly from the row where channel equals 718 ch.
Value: 6.603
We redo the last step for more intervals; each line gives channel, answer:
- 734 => 5.566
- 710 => 6.52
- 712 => 6.521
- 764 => 6.241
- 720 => 6.721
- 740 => 6.741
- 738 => 6.088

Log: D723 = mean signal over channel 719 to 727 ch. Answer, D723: 6.89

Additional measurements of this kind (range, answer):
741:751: 6.96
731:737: 5.77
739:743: 6.91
